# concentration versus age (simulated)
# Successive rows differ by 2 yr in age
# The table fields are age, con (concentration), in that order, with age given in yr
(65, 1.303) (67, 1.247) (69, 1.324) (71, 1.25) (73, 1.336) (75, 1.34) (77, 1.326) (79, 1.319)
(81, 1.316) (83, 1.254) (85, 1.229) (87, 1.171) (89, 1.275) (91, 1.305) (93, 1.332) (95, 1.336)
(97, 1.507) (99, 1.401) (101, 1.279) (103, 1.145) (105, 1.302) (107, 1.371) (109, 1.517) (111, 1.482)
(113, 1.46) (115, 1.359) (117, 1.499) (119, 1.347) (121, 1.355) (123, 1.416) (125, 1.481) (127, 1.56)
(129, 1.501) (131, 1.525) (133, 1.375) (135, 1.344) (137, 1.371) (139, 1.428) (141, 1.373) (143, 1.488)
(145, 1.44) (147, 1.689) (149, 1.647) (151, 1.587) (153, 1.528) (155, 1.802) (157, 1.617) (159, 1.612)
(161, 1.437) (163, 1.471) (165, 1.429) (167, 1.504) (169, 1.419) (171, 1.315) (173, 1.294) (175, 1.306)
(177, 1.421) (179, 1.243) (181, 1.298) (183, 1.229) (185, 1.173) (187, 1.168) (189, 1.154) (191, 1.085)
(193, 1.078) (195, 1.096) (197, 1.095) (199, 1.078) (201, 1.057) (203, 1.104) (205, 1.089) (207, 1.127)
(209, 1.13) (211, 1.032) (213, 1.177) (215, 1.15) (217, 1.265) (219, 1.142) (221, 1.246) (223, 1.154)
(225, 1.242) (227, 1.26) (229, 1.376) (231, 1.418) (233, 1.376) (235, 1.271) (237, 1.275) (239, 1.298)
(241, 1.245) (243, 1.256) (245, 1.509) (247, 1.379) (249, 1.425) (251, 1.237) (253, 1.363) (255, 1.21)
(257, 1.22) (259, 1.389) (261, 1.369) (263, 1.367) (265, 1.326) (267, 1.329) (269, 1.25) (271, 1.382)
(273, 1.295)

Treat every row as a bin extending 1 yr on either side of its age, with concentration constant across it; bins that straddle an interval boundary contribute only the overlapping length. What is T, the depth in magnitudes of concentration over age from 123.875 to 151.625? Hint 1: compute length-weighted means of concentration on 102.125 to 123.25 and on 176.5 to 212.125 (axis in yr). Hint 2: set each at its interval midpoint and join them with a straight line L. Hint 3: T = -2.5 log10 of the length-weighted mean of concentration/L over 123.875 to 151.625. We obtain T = -0.13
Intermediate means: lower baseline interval 1.39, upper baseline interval 1.14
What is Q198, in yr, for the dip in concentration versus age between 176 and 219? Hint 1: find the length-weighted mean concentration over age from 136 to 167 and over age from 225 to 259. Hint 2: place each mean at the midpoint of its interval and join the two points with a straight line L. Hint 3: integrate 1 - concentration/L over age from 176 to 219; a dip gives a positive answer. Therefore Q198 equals 8.1 yr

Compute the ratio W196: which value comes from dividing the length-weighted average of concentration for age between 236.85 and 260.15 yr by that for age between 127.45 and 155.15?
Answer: 0.9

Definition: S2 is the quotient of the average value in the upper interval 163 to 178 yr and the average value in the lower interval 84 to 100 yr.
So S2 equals 1.05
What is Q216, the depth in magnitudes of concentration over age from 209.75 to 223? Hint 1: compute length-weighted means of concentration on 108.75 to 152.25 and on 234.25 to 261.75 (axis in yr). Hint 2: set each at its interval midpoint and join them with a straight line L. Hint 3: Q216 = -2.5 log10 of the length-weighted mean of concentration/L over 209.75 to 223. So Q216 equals 0.16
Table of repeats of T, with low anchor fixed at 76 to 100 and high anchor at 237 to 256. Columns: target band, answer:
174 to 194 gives 0.089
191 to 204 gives 0.213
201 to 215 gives 0.189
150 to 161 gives -0.219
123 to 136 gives -0.113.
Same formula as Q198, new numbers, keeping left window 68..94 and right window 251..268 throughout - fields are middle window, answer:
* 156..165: -1.5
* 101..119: -1.2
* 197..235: 3.5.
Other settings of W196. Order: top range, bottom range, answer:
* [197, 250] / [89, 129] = 0.88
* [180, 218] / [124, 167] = 0.75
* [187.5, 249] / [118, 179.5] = 0.83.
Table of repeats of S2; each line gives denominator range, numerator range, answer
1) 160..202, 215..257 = 1.03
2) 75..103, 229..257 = 1.01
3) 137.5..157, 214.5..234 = 0.82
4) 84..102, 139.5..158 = 1.19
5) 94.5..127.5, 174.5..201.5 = 0.84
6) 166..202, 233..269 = 1.08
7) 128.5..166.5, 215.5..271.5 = 0.86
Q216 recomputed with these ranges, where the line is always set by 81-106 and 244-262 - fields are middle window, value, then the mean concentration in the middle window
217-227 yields 0.11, 1.21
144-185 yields -0.11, 1.46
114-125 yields -0.08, 1.4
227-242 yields 0.02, 1.32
